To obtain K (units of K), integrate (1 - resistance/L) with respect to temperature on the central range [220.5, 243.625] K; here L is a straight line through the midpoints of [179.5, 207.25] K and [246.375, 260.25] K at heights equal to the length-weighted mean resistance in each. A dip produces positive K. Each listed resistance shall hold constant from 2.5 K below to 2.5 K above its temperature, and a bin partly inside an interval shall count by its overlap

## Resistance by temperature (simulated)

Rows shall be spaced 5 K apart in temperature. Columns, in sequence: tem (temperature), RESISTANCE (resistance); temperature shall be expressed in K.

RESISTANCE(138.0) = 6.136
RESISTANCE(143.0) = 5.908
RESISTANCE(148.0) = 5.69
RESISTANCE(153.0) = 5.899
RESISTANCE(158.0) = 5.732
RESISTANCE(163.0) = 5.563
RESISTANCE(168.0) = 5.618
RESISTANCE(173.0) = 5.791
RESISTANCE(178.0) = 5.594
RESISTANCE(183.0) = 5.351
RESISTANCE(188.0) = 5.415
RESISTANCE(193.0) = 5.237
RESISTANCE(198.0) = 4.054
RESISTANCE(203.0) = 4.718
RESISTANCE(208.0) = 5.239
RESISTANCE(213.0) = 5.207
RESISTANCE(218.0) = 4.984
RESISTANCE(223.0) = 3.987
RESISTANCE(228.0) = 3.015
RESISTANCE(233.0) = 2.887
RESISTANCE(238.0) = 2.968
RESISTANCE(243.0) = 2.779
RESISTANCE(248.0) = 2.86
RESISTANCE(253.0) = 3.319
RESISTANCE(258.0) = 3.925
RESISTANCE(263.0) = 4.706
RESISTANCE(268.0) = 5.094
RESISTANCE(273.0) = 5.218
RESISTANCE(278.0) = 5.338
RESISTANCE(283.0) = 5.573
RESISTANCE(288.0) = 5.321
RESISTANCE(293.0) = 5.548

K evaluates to 4.73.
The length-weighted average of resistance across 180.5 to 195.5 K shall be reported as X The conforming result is 5.33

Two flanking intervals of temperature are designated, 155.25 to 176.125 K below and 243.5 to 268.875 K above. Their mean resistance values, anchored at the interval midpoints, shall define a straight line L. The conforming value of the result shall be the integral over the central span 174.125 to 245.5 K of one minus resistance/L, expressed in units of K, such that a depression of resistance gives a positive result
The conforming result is 6.01 K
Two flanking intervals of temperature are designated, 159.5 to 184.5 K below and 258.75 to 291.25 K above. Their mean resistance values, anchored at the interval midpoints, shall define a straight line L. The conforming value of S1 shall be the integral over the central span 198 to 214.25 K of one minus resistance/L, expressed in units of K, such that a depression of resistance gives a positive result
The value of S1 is 1.7 K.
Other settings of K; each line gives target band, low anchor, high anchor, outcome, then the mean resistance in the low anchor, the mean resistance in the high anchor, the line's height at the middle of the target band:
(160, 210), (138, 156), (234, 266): -3.0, 5.87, 3.43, 4.97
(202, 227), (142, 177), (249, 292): 2.5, 5.73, 4.77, 5.25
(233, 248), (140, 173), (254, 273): 6.0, 5.75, 4.56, 4.82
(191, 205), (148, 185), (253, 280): 1.9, 5.66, 4.7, 5.36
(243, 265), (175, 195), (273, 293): 7.5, 5.41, 5.4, 5.41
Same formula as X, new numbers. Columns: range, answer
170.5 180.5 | 5.69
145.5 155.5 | 5.79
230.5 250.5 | 2.87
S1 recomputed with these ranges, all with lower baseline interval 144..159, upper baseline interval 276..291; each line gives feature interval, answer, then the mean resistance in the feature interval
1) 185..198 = 1.4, 5.08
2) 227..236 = 4.2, 2.94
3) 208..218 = 0.8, 5.16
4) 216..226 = 2.2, 4.39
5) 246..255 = 4.0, 3.09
